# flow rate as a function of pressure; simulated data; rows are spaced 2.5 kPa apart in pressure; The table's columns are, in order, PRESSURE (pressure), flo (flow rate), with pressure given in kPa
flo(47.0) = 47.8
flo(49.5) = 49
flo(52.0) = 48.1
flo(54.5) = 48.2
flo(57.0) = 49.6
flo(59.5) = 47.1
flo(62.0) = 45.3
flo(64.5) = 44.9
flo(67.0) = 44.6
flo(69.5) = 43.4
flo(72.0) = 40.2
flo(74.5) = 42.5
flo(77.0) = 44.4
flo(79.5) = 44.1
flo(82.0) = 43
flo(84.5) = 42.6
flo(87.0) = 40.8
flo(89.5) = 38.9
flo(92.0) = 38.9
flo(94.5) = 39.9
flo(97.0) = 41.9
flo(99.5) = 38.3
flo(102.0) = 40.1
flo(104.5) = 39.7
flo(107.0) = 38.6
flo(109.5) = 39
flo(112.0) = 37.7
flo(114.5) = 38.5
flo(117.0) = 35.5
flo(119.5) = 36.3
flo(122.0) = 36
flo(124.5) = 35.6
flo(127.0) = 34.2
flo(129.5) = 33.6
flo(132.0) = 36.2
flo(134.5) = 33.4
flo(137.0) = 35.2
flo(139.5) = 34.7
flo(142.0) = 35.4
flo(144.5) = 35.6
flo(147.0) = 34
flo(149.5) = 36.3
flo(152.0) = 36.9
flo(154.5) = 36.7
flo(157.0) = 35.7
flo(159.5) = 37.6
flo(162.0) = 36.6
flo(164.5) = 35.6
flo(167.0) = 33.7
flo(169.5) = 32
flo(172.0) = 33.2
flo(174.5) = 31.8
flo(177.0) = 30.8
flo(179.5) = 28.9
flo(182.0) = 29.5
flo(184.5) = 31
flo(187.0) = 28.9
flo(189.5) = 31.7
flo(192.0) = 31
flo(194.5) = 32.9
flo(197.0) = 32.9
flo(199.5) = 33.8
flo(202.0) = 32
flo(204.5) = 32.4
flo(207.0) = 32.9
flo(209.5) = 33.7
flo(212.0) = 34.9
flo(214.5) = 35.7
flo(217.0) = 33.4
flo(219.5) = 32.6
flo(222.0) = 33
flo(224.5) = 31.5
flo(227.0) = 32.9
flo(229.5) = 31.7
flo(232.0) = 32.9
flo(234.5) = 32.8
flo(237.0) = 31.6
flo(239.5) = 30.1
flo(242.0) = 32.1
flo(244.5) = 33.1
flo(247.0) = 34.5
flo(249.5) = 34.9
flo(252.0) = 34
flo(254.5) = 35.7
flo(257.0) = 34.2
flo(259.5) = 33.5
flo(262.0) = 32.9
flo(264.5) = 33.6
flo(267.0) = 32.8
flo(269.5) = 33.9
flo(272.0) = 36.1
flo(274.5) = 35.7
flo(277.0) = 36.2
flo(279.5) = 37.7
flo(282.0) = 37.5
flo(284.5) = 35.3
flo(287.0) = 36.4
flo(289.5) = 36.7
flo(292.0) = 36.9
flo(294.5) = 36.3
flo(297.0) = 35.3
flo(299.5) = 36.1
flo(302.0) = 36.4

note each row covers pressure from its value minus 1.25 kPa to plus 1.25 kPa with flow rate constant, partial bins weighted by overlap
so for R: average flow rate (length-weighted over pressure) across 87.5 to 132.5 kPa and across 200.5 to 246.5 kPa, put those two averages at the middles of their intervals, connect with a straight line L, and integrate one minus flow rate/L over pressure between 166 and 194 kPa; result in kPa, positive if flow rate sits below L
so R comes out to 2.9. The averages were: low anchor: 37.8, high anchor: 32.8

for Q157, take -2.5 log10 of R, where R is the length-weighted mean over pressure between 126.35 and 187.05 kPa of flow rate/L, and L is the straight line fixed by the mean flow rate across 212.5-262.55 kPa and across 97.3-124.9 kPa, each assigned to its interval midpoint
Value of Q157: 0.07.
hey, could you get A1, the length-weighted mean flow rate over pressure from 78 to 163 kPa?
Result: 37.6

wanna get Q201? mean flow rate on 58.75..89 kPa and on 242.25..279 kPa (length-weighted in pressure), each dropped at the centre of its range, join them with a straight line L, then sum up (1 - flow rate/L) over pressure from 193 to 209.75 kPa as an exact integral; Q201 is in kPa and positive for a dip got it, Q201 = 2.0 kPa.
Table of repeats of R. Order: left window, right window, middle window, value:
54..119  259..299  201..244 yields 5.3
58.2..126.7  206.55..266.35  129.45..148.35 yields 1.7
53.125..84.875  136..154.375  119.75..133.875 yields 1.0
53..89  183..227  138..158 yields 1.0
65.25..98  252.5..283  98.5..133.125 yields 3.1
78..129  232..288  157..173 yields 1.0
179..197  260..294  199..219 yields -1.0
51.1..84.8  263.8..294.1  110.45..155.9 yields 6.9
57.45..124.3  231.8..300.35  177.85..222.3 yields 5.6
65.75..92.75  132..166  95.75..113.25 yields 0.2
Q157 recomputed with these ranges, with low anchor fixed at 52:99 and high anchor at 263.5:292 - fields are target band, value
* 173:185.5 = 0.28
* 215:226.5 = 0.15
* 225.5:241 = 0.17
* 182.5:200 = 0.23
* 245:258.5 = 0.07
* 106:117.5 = 0.11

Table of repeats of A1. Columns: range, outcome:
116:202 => 33.9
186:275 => 33.1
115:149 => 35.2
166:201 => 31.6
